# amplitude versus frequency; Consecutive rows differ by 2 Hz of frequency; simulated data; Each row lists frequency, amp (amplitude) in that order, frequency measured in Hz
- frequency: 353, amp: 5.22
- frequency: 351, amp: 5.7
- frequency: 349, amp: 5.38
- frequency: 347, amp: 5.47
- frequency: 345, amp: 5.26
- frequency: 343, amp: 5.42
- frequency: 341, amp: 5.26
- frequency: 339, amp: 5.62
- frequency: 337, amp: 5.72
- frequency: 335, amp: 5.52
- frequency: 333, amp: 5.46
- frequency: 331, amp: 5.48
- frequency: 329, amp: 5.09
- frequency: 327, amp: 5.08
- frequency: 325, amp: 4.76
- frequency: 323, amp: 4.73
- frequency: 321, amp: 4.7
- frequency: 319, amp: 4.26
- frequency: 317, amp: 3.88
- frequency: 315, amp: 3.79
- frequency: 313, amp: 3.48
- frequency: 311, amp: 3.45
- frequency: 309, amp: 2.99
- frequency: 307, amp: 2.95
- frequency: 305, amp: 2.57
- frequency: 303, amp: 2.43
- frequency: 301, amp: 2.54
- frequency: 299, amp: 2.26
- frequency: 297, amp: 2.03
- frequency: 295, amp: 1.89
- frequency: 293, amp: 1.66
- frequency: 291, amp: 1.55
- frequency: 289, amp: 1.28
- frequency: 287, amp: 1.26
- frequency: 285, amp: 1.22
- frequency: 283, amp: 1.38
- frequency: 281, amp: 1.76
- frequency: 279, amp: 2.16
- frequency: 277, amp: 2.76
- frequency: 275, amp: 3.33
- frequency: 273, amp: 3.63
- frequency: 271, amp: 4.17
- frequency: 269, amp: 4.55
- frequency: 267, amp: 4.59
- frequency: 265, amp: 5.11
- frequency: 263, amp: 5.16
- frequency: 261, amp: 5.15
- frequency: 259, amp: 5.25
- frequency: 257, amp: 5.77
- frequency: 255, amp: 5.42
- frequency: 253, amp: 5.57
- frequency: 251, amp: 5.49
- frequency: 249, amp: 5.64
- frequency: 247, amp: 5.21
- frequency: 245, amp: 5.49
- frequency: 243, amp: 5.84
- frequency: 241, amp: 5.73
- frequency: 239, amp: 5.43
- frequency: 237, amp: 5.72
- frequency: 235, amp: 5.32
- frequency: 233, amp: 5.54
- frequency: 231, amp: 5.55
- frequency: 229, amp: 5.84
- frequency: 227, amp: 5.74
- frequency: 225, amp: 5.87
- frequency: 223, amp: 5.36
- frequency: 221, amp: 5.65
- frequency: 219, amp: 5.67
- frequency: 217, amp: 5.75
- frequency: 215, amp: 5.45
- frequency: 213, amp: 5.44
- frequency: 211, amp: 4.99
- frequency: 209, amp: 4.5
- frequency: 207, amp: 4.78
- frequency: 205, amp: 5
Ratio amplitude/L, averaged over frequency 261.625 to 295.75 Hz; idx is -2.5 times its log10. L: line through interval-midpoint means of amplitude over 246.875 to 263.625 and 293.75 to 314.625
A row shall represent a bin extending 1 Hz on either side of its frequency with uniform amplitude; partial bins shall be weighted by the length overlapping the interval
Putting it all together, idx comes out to 0.456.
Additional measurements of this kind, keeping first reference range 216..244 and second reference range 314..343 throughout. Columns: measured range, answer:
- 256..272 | 0.09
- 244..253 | 0.01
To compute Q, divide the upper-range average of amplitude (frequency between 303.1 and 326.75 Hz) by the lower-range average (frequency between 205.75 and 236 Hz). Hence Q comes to 0.69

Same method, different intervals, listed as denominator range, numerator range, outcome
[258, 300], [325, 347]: 1.81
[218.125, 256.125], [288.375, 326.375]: 0.55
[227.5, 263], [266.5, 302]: 0.44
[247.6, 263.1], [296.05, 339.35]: 0.74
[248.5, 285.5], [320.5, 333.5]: 1.22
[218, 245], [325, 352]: 0.96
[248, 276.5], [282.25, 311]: 0.42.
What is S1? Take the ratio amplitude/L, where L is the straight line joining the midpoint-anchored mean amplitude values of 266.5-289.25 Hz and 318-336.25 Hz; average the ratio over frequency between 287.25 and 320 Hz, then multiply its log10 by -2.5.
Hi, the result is 0.45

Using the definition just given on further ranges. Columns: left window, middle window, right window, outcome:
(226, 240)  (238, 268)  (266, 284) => -0.222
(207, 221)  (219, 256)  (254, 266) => -0.056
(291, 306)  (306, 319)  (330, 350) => -0.067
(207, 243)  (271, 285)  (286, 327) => 0.469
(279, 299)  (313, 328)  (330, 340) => -0.016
